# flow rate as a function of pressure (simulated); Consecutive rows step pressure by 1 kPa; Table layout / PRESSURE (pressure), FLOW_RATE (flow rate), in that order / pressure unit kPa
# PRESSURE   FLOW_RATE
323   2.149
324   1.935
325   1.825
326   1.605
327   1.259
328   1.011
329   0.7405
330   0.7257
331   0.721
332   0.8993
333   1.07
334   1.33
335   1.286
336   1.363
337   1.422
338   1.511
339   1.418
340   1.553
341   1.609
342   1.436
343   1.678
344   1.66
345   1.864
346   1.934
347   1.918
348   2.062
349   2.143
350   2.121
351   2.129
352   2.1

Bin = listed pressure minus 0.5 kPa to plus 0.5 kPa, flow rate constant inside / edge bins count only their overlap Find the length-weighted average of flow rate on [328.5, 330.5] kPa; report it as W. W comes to 0.733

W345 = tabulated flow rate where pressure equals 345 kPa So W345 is 1.864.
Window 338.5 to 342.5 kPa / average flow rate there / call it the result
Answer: 1.5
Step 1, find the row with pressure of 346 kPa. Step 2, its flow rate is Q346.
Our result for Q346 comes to 1.934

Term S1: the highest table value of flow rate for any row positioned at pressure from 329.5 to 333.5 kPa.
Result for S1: 1.07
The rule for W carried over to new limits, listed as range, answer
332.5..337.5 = 1.29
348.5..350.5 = 2.13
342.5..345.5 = 1.73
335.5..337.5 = 1.39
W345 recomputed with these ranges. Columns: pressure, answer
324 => 1.935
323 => 2.149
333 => 1.07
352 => 2.1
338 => 1.511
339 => 1.418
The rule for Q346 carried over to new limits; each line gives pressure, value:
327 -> 1.259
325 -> 1.825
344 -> 1.66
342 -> 1.436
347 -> 1.918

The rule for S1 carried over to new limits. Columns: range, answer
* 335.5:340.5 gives 1.553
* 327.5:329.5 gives 1.011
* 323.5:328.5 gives 1.935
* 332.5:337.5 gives 1.422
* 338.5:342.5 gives 1.609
